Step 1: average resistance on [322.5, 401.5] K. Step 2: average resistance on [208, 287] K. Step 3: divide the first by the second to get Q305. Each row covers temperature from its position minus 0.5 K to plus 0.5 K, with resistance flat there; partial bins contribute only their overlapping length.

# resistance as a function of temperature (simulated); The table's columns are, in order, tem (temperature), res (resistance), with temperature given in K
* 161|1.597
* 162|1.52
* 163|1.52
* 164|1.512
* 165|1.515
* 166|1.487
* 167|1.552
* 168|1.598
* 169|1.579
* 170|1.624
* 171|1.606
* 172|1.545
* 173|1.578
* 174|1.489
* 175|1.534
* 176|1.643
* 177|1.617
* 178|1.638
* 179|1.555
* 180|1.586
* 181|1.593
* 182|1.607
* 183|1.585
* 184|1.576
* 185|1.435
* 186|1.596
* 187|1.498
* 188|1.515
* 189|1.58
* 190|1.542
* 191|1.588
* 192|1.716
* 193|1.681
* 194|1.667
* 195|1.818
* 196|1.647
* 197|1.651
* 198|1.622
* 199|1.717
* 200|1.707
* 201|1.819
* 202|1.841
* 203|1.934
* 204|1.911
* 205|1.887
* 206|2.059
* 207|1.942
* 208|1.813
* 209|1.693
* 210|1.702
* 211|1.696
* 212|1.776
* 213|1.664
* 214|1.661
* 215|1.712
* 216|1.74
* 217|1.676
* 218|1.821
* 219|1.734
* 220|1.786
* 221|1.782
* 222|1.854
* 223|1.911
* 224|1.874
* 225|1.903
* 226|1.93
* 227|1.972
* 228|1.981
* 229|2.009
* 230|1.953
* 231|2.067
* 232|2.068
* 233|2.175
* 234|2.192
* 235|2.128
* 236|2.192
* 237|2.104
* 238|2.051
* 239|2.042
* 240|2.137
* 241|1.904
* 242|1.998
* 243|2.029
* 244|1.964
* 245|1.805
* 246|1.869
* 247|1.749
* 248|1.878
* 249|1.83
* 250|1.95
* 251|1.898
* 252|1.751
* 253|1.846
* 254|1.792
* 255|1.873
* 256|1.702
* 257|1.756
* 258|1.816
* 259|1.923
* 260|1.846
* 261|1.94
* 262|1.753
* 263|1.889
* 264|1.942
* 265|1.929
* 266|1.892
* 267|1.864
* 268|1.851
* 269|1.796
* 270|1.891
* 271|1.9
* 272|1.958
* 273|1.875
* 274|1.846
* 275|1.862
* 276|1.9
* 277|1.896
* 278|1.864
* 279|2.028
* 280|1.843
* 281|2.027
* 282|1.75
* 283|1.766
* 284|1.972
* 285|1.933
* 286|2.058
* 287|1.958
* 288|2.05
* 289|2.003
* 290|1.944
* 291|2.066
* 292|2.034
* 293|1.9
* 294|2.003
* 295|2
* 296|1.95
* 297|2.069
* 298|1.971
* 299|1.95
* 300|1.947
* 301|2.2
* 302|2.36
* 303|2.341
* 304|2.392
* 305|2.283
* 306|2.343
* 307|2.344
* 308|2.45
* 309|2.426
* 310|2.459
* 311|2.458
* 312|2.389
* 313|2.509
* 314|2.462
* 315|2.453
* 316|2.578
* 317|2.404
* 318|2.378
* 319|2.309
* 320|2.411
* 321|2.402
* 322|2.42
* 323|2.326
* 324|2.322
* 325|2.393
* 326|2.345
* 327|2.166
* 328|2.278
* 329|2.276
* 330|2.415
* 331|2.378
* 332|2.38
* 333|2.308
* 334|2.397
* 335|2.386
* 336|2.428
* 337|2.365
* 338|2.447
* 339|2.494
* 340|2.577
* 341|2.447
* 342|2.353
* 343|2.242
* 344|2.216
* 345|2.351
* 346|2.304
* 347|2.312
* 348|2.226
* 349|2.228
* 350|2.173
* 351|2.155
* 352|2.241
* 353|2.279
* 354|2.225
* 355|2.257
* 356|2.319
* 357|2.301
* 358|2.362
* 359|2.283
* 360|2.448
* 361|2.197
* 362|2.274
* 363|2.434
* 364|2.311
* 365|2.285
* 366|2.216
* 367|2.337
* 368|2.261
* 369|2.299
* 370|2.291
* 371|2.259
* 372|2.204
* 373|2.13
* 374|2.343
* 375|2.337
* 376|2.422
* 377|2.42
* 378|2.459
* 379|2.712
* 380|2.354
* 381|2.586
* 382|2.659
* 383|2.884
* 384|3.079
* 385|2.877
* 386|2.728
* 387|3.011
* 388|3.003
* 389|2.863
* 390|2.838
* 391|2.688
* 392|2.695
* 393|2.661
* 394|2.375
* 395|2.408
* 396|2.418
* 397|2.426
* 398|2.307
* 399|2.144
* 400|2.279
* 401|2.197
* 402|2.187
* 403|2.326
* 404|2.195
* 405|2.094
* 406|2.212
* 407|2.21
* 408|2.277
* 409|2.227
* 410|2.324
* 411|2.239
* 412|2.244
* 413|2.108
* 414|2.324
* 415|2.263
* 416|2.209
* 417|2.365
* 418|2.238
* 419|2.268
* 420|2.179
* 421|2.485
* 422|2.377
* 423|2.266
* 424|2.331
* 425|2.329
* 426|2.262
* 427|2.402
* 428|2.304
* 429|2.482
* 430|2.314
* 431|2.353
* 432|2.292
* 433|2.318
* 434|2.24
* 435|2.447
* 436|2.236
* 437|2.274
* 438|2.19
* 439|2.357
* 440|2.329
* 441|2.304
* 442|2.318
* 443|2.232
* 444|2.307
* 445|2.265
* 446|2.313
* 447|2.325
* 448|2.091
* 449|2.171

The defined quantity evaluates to 1.27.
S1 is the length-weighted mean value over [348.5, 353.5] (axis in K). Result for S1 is 2.22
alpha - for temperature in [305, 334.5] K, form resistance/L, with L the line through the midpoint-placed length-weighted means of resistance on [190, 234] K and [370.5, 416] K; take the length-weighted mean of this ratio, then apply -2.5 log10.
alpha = -0.093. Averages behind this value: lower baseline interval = 1.82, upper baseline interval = 2.44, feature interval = 2.38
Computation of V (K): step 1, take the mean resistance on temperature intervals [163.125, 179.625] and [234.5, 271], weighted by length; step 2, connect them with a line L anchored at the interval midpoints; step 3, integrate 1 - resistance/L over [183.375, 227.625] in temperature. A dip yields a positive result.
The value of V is -0.85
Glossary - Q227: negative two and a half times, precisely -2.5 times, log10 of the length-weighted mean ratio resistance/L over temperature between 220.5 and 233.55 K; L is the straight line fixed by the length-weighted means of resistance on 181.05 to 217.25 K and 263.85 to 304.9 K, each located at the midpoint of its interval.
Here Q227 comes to -0.10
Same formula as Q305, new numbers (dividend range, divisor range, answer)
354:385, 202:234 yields 1.28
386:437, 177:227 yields 1.38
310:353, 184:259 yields 1.29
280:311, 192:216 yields 1.19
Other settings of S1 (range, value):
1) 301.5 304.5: 2.36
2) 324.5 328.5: 2.3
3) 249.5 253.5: 1.86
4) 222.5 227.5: 1.92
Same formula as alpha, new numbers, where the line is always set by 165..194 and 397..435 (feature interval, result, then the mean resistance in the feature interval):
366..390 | -0.17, 2.54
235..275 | -0.06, 1.9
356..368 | -0.09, 2.31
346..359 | -0.08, 2.26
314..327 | -0.20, 2.39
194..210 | -0.10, 1.8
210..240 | -0.12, 1.91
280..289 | -0.03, 1.94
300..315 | -0.21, 2.37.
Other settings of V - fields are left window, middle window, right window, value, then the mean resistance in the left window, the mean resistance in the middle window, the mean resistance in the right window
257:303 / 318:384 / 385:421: -4.6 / 1.94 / 2.35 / 2.39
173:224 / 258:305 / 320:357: 2.5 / 1.7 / 1.96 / 2.33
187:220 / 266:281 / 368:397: 1.2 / 1.73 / 1.89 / 2.56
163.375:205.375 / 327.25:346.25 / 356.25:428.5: -1.6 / 1.63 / 2.37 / 2.39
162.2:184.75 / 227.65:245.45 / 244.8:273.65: -2.7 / 1.57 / 2.05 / 1.85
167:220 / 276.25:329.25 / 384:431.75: -3.6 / 1.67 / 2.18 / 2.4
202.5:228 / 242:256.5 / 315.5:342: 1.0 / 1.82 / 1.86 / 2.39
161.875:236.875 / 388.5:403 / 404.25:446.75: -1.6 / 1.73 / 2.46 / 2.29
